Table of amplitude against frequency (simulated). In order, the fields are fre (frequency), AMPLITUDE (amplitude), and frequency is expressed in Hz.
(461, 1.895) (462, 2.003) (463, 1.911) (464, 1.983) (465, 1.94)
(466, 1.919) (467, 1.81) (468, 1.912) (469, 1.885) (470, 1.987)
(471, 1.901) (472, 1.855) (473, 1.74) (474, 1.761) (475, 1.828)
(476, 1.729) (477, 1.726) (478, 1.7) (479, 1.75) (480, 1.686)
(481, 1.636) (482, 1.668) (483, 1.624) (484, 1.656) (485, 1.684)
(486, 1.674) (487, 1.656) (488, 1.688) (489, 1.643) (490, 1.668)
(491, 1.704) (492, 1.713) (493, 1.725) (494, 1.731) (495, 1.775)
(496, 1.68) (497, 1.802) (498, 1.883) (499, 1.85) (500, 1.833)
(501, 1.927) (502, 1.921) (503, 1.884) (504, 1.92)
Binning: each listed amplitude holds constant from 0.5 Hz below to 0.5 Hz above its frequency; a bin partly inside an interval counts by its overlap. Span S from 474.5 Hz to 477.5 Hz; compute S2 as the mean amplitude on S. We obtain 1.76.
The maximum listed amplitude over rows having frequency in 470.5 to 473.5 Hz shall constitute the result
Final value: 1.901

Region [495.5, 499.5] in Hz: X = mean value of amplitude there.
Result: 1.8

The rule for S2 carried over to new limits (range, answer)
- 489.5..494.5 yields 1.71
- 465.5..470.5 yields 1.9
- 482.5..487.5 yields 1.66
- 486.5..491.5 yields 1.67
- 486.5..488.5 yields 1.67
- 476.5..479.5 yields 1.73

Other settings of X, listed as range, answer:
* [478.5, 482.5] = 1.69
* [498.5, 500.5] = 1.84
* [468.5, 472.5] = 1.91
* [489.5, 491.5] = 1.69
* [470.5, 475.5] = 1.82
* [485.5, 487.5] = 1.67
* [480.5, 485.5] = 1.65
